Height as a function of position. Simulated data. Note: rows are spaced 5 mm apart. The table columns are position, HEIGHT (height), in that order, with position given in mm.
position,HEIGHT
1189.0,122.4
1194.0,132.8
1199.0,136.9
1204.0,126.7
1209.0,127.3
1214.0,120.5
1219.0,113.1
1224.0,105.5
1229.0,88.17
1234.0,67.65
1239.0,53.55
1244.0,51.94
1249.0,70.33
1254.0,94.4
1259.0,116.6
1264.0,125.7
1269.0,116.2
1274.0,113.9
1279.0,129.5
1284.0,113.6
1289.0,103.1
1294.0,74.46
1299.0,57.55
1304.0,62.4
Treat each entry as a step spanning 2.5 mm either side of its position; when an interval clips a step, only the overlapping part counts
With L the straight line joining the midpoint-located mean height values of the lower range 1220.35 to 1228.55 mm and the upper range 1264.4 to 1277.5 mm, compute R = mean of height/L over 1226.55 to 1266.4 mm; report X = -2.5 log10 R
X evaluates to 0.30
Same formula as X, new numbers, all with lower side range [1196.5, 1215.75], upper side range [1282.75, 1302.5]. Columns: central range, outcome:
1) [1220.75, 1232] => 0.22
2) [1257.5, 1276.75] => -0.21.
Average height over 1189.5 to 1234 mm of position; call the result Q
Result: 116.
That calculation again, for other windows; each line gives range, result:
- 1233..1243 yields 58.2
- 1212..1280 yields 96.8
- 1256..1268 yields 119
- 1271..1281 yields 121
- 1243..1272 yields 98.4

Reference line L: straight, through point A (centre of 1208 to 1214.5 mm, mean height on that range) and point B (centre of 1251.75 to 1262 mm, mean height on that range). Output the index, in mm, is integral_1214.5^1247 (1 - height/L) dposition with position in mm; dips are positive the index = 9.8 mm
